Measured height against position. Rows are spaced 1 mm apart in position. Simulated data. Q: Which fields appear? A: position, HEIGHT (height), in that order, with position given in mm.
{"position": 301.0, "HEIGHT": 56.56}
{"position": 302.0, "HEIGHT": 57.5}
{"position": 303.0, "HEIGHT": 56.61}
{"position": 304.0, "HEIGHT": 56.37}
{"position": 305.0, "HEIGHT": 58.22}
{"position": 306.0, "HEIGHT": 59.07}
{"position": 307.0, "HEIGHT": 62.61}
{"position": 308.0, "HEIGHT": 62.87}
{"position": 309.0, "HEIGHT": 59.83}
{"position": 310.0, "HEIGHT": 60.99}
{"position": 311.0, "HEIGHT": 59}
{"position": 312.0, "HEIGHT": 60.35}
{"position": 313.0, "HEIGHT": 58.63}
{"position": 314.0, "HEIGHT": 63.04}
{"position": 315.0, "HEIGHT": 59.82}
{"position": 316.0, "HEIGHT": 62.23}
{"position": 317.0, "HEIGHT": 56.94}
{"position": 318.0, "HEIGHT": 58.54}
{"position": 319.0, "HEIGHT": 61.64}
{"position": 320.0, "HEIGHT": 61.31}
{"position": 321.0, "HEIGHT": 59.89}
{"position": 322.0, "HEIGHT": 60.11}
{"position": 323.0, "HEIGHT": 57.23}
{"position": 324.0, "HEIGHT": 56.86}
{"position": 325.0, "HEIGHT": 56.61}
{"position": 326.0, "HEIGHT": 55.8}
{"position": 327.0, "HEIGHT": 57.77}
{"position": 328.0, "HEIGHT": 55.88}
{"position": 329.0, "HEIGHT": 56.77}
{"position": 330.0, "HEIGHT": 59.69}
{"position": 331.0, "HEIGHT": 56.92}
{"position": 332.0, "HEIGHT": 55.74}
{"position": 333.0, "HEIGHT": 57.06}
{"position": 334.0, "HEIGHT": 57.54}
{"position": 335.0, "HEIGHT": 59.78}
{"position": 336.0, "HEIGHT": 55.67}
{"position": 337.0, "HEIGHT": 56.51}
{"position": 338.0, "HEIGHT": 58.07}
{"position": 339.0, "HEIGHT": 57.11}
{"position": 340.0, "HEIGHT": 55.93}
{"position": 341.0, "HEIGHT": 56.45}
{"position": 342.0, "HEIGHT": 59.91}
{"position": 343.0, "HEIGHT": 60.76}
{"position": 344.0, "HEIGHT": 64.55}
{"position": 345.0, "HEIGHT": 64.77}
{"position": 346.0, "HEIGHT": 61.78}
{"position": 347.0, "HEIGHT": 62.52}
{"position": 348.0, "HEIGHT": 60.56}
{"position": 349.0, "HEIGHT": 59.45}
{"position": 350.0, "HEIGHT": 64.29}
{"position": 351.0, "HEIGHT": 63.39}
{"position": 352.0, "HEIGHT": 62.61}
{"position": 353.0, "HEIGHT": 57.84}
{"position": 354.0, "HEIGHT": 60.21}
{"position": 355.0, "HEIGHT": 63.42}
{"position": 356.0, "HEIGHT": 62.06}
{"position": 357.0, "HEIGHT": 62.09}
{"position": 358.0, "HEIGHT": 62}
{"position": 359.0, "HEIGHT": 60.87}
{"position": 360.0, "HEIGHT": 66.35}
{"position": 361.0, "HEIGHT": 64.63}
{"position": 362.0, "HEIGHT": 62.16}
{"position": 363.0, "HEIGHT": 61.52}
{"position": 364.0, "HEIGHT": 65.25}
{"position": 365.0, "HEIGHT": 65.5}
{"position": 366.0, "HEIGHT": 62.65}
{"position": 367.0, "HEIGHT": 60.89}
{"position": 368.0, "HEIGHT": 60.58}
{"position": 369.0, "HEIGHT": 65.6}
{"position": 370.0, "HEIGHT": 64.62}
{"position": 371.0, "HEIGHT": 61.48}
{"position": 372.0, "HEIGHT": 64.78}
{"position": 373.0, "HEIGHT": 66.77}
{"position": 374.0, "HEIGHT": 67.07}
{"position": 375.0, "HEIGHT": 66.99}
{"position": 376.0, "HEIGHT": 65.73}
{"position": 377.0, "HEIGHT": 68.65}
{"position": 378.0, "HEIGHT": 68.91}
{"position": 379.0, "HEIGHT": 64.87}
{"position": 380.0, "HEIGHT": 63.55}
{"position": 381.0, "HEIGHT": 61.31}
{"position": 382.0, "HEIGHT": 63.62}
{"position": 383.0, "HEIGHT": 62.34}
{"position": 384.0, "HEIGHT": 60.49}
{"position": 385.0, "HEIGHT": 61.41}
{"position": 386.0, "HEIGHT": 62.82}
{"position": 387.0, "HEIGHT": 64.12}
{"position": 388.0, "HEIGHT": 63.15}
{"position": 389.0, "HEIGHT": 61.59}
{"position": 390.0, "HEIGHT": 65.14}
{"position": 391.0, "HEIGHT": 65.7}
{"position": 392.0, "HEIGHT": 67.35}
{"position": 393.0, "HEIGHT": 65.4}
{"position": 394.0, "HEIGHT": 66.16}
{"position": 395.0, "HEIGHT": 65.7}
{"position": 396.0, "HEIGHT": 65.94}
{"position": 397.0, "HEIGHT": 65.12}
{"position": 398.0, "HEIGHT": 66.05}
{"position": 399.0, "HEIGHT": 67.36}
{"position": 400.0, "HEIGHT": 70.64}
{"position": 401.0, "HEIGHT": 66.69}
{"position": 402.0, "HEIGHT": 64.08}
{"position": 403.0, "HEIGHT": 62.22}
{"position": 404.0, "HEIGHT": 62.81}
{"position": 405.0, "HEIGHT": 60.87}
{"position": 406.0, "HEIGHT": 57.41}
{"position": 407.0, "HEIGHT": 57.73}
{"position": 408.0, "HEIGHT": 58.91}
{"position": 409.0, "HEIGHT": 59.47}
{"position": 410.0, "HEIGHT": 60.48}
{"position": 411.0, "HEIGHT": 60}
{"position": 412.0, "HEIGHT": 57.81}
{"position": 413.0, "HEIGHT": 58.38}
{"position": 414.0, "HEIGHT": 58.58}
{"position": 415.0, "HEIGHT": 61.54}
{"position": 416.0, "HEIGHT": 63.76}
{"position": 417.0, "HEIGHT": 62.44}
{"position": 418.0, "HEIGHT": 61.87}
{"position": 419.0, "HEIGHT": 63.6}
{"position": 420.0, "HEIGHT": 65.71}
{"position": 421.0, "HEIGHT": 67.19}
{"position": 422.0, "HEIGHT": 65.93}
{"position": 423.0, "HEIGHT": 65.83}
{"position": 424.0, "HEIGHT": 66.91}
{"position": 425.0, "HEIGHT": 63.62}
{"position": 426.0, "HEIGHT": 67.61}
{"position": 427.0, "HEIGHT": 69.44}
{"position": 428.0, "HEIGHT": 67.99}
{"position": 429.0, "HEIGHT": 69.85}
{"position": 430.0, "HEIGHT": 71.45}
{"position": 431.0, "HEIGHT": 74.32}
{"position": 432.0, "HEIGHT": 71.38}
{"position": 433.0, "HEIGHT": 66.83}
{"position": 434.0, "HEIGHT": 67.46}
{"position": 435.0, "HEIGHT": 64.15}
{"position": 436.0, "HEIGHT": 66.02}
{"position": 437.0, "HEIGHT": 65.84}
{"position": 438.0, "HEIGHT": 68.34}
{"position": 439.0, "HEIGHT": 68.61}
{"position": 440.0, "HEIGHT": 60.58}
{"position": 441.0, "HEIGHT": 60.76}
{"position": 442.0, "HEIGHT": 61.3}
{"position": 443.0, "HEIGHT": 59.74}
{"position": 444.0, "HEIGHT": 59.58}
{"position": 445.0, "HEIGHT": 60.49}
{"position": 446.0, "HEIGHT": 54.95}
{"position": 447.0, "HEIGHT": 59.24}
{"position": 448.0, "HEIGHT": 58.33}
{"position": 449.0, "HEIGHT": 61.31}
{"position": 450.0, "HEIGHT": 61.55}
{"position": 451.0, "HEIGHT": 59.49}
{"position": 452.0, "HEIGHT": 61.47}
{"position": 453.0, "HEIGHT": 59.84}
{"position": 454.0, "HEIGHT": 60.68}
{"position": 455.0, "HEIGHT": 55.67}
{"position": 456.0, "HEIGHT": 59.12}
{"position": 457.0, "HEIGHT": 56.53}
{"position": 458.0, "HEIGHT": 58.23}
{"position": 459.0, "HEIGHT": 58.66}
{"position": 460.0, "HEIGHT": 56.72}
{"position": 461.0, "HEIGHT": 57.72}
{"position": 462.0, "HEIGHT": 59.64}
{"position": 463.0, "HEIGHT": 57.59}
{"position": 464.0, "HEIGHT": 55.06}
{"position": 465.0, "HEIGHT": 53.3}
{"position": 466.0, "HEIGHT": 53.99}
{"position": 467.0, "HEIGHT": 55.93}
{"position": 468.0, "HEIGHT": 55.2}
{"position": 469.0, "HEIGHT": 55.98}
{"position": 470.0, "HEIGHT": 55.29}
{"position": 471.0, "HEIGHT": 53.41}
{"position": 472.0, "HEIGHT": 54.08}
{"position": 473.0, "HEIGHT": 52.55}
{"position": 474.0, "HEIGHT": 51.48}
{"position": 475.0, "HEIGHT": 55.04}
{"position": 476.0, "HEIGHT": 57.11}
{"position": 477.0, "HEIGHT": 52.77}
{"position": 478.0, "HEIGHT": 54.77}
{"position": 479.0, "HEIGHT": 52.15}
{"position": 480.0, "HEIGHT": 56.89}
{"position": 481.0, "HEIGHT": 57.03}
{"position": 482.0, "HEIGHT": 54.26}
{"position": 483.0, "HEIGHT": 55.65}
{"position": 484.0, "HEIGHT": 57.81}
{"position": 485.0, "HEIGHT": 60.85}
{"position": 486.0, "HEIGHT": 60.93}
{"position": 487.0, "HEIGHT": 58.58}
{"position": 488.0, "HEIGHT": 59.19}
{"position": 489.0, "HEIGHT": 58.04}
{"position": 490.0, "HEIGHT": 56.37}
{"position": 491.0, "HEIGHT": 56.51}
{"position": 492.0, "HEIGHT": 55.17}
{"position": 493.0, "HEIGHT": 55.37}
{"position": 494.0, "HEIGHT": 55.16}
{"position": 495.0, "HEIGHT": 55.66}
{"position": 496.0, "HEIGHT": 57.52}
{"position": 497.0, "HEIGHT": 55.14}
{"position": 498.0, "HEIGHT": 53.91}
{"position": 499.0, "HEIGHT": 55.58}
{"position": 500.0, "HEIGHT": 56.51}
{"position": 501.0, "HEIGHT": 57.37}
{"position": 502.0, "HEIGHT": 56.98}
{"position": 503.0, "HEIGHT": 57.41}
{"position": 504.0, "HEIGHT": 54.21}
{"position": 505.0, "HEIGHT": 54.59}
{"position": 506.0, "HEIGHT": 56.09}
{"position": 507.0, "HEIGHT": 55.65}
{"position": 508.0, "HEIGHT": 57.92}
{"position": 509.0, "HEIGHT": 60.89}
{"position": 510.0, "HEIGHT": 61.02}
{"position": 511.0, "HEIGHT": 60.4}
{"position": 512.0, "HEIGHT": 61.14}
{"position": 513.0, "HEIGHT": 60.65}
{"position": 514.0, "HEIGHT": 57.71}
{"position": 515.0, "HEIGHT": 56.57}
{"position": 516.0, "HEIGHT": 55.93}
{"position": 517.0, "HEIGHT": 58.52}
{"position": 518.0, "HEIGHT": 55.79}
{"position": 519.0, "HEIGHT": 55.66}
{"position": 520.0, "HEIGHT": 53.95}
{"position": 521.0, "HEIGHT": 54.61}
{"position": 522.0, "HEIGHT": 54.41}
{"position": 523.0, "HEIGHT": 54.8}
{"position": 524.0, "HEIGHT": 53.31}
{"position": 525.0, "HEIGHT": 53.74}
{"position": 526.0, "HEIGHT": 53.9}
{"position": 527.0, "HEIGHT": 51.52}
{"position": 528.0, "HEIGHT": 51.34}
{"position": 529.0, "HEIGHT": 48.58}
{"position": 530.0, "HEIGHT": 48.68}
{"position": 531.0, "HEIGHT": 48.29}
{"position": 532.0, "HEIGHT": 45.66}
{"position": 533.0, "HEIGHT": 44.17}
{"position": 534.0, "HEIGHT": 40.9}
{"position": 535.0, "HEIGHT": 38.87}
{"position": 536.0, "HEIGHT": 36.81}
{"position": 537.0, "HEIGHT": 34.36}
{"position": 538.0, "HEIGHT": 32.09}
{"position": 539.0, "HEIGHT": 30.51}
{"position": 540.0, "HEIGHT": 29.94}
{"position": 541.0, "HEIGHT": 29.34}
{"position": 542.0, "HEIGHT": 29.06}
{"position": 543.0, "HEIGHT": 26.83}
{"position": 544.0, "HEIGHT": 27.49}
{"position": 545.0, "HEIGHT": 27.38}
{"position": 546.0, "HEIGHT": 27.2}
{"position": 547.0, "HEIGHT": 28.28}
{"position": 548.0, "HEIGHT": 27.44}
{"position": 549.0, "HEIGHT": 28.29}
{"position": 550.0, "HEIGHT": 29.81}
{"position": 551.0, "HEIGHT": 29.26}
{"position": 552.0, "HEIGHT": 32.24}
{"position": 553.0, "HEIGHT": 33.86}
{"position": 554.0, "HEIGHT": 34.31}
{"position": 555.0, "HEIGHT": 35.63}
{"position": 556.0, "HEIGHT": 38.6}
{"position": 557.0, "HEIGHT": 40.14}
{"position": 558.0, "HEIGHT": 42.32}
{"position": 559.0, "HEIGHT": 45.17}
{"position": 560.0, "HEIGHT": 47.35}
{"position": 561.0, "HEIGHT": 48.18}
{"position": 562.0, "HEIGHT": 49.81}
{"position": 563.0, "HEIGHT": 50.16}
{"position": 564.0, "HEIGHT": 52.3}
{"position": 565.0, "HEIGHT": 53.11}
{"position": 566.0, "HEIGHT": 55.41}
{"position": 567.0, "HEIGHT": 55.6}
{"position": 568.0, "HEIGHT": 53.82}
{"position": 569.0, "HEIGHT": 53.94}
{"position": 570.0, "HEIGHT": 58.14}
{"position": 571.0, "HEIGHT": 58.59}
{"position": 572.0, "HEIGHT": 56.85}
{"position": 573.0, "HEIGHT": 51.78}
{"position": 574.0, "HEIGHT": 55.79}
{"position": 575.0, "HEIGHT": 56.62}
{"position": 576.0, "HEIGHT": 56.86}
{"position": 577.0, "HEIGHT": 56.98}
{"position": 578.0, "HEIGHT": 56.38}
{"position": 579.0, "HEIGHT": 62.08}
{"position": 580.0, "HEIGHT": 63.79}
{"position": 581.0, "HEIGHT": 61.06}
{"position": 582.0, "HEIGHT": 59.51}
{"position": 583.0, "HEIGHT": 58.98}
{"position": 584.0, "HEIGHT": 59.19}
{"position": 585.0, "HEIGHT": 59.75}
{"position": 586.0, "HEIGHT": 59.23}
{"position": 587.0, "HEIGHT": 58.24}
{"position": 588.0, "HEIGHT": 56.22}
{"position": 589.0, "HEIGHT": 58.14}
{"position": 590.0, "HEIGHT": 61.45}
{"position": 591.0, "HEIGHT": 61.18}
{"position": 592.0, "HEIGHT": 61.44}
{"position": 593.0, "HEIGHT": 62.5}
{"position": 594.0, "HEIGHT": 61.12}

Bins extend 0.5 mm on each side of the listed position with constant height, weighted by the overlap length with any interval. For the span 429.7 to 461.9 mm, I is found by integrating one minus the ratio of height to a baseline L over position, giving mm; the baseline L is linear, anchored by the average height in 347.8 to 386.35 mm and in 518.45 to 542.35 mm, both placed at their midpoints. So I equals -4.43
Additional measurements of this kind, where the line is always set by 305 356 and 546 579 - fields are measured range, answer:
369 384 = -2.1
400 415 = -1.6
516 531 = -1.6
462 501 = -3.9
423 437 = -3.7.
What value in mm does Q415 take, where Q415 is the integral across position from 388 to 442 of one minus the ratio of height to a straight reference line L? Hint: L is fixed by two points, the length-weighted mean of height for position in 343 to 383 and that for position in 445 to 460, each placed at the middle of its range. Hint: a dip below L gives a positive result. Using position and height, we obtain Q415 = -3.4 mm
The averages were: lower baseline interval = 63.4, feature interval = 64.6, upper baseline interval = 58.9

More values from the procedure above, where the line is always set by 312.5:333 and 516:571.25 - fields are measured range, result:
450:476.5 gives -4.21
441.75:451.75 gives -1.92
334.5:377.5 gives -4.58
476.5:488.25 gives -2.27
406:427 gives -4.18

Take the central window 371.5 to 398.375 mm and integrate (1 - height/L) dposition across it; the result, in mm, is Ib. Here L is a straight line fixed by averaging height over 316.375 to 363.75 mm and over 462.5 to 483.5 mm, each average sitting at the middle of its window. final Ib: -3.1 mm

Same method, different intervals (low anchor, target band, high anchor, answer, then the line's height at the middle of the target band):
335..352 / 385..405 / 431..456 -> -1.2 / 61.3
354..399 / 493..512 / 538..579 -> -2.9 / 49.2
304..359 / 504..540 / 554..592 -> 2.7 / 55.3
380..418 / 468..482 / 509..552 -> -0.7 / 52.1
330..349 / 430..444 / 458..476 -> -2.3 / 56.3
